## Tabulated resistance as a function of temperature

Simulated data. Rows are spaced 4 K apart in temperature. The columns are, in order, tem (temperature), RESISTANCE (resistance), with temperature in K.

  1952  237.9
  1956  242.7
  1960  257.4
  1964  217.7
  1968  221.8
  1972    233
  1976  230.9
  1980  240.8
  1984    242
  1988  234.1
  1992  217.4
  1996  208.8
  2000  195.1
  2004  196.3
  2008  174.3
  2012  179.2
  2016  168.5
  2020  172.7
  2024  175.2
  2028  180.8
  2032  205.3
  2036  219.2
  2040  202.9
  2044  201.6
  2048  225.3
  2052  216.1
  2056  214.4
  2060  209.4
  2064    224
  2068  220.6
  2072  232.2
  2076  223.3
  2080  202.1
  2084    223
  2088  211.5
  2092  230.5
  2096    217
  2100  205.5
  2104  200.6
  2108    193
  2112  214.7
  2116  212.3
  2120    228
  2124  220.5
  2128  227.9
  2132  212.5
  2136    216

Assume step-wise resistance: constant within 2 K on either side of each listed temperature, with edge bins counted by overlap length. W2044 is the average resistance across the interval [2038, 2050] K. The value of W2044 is 210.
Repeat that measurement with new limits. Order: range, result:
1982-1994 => 231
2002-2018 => 180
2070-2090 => 218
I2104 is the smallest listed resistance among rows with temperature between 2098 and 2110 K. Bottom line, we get 193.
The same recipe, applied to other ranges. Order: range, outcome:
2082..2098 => 211.5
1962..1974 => 217.7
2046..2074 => 209.4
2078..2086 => 202.1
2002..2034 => 168.5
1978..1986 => 240.8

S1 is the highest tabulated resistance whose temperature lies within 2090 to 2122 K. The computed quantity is 230.5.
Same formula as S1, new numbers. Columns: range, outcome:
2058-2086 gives 232.2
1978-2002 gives 242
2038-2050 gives 225.3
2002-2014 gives 196.3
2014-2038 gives 219.2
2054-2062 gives 214.4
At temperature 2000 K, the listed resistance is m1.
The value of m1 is 195.1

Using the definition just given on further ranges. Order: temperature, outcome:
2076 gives 223.3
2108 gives 193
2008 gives 174.3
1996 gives 208.8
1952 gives 237.9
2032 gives 205.3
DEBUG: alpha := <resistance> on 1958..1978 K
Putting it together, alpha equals 232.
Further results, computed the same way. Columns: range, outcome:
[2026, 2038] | 202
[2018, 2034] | 184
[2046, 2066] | 218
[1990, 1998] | 213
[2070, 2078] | 228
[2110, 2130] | 221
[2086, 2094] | 221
